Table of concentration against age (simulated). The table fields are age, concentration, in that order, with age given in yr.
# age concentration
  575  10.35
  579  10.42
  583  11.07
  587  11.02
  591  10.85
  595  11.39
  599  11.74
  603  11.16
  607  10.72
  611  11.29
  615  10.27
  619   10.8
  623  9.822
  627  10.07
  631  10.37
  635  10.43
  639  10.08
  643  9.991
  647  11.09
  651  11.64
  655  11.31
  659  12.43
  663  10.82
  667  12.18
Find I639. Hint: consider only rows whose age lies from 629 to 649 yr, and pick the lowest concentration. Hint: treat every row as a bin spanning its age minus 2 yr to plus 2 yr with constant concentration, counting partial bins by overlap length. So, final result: 9.991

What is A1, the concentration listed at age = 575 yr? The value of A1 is 10.35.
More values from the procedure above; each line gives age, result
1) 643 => 9.991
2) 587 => 11.02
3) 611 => 11.29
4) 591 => 10.85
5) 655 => 11.31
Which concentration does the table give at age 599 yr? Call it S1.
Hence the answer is 11.74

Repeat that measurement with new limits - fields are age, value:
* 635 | 10.43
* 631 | 10.37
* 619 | 10.8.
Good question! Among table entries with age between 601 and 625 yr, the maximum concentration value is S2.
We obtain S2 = 11.29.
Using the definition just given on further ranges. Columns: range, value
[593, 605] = 11.74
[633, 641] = 10.43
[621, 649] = 11.09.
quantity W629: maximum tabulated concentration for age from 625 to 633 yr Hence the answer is 10.37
